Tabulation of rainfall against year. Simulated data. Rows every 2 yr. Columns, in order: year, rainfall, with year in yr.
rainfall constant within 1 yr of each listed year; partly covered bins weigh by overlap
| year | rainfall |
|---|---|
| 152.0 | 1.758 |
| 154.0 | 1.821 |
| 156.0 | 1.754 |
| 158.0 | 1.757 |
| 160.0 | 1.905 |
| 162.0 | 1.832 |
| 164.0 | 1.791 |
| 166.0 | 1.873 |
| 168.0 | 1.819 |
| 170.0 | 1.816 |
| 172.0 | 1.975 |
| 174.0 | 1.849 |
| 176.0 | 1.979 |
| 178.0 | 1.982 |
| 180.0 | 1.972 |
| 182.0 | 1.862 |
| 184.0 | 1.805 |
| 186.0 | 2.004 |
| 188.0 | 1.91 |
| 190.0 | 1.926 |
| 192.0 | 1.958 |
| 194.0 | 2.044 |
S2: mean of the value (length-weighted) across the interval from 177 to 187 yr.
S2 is 1.93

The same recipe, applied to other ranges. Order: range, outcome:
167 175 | 1.86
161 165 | 1.81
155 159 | 1.76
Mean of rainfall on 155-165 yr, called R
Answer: 1.81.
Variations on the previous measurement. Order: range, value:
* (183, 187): 1.9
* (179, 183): 1.92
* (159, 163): 1.87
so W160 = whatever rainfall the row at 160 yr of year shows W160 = 1.905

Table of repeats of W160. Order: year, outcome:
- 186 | 2.004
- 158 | 1.757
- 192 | 1.958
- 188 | 1.91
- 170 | 1.816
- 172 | 1.975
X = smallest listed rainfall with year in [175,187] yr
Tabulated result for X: 1.805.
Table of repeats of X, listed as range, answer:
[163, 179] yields 1.791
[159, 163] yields 1.832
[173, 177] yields 1.849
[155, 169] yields 1.754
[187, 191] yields 1.91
